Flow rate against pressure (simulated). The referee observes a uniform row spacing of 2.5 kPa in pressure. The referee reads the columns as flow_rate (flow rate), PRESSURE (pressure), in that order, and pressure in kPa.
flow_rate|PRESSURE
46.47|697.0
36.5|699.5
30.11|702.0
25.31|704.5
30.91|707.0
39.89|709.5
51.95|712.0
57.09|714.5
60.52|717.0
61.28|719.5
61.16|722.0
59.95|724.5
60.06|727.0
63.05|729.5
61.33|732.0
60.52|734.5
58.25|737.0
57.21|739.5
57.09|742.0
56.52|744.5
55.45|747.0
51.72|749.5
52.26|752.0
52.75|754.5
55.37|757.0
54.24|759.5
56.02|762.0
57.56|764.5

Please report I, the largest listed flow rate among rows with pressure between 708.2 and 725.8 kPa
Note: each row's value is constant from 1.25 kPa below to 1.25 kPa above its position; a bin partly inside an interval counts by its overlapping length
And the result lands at 61.28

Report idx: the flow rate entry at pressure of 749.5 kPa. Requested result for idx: 51.72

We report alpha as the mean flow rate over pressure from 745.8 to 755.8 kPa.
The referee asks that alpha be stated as 53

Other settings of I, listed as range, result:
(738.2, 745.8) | 57.21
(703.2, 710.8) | 39.89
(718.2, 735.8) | 63.05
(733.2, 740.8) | 60.52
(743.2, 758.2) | 56.52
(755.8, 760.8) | 55.37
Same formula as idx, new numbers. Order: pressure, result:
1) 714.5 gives 57.09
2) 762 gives 56.02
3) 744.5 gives 56.52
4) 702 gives 30.11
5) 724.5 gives 59.95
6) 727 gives 60.06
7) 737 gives 58.25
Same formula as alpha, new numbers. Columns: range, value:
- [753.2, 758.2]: 54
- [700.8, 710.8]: 31.7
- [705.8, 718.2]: 48.1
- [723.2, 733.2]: 61.1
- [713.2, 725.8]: 60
